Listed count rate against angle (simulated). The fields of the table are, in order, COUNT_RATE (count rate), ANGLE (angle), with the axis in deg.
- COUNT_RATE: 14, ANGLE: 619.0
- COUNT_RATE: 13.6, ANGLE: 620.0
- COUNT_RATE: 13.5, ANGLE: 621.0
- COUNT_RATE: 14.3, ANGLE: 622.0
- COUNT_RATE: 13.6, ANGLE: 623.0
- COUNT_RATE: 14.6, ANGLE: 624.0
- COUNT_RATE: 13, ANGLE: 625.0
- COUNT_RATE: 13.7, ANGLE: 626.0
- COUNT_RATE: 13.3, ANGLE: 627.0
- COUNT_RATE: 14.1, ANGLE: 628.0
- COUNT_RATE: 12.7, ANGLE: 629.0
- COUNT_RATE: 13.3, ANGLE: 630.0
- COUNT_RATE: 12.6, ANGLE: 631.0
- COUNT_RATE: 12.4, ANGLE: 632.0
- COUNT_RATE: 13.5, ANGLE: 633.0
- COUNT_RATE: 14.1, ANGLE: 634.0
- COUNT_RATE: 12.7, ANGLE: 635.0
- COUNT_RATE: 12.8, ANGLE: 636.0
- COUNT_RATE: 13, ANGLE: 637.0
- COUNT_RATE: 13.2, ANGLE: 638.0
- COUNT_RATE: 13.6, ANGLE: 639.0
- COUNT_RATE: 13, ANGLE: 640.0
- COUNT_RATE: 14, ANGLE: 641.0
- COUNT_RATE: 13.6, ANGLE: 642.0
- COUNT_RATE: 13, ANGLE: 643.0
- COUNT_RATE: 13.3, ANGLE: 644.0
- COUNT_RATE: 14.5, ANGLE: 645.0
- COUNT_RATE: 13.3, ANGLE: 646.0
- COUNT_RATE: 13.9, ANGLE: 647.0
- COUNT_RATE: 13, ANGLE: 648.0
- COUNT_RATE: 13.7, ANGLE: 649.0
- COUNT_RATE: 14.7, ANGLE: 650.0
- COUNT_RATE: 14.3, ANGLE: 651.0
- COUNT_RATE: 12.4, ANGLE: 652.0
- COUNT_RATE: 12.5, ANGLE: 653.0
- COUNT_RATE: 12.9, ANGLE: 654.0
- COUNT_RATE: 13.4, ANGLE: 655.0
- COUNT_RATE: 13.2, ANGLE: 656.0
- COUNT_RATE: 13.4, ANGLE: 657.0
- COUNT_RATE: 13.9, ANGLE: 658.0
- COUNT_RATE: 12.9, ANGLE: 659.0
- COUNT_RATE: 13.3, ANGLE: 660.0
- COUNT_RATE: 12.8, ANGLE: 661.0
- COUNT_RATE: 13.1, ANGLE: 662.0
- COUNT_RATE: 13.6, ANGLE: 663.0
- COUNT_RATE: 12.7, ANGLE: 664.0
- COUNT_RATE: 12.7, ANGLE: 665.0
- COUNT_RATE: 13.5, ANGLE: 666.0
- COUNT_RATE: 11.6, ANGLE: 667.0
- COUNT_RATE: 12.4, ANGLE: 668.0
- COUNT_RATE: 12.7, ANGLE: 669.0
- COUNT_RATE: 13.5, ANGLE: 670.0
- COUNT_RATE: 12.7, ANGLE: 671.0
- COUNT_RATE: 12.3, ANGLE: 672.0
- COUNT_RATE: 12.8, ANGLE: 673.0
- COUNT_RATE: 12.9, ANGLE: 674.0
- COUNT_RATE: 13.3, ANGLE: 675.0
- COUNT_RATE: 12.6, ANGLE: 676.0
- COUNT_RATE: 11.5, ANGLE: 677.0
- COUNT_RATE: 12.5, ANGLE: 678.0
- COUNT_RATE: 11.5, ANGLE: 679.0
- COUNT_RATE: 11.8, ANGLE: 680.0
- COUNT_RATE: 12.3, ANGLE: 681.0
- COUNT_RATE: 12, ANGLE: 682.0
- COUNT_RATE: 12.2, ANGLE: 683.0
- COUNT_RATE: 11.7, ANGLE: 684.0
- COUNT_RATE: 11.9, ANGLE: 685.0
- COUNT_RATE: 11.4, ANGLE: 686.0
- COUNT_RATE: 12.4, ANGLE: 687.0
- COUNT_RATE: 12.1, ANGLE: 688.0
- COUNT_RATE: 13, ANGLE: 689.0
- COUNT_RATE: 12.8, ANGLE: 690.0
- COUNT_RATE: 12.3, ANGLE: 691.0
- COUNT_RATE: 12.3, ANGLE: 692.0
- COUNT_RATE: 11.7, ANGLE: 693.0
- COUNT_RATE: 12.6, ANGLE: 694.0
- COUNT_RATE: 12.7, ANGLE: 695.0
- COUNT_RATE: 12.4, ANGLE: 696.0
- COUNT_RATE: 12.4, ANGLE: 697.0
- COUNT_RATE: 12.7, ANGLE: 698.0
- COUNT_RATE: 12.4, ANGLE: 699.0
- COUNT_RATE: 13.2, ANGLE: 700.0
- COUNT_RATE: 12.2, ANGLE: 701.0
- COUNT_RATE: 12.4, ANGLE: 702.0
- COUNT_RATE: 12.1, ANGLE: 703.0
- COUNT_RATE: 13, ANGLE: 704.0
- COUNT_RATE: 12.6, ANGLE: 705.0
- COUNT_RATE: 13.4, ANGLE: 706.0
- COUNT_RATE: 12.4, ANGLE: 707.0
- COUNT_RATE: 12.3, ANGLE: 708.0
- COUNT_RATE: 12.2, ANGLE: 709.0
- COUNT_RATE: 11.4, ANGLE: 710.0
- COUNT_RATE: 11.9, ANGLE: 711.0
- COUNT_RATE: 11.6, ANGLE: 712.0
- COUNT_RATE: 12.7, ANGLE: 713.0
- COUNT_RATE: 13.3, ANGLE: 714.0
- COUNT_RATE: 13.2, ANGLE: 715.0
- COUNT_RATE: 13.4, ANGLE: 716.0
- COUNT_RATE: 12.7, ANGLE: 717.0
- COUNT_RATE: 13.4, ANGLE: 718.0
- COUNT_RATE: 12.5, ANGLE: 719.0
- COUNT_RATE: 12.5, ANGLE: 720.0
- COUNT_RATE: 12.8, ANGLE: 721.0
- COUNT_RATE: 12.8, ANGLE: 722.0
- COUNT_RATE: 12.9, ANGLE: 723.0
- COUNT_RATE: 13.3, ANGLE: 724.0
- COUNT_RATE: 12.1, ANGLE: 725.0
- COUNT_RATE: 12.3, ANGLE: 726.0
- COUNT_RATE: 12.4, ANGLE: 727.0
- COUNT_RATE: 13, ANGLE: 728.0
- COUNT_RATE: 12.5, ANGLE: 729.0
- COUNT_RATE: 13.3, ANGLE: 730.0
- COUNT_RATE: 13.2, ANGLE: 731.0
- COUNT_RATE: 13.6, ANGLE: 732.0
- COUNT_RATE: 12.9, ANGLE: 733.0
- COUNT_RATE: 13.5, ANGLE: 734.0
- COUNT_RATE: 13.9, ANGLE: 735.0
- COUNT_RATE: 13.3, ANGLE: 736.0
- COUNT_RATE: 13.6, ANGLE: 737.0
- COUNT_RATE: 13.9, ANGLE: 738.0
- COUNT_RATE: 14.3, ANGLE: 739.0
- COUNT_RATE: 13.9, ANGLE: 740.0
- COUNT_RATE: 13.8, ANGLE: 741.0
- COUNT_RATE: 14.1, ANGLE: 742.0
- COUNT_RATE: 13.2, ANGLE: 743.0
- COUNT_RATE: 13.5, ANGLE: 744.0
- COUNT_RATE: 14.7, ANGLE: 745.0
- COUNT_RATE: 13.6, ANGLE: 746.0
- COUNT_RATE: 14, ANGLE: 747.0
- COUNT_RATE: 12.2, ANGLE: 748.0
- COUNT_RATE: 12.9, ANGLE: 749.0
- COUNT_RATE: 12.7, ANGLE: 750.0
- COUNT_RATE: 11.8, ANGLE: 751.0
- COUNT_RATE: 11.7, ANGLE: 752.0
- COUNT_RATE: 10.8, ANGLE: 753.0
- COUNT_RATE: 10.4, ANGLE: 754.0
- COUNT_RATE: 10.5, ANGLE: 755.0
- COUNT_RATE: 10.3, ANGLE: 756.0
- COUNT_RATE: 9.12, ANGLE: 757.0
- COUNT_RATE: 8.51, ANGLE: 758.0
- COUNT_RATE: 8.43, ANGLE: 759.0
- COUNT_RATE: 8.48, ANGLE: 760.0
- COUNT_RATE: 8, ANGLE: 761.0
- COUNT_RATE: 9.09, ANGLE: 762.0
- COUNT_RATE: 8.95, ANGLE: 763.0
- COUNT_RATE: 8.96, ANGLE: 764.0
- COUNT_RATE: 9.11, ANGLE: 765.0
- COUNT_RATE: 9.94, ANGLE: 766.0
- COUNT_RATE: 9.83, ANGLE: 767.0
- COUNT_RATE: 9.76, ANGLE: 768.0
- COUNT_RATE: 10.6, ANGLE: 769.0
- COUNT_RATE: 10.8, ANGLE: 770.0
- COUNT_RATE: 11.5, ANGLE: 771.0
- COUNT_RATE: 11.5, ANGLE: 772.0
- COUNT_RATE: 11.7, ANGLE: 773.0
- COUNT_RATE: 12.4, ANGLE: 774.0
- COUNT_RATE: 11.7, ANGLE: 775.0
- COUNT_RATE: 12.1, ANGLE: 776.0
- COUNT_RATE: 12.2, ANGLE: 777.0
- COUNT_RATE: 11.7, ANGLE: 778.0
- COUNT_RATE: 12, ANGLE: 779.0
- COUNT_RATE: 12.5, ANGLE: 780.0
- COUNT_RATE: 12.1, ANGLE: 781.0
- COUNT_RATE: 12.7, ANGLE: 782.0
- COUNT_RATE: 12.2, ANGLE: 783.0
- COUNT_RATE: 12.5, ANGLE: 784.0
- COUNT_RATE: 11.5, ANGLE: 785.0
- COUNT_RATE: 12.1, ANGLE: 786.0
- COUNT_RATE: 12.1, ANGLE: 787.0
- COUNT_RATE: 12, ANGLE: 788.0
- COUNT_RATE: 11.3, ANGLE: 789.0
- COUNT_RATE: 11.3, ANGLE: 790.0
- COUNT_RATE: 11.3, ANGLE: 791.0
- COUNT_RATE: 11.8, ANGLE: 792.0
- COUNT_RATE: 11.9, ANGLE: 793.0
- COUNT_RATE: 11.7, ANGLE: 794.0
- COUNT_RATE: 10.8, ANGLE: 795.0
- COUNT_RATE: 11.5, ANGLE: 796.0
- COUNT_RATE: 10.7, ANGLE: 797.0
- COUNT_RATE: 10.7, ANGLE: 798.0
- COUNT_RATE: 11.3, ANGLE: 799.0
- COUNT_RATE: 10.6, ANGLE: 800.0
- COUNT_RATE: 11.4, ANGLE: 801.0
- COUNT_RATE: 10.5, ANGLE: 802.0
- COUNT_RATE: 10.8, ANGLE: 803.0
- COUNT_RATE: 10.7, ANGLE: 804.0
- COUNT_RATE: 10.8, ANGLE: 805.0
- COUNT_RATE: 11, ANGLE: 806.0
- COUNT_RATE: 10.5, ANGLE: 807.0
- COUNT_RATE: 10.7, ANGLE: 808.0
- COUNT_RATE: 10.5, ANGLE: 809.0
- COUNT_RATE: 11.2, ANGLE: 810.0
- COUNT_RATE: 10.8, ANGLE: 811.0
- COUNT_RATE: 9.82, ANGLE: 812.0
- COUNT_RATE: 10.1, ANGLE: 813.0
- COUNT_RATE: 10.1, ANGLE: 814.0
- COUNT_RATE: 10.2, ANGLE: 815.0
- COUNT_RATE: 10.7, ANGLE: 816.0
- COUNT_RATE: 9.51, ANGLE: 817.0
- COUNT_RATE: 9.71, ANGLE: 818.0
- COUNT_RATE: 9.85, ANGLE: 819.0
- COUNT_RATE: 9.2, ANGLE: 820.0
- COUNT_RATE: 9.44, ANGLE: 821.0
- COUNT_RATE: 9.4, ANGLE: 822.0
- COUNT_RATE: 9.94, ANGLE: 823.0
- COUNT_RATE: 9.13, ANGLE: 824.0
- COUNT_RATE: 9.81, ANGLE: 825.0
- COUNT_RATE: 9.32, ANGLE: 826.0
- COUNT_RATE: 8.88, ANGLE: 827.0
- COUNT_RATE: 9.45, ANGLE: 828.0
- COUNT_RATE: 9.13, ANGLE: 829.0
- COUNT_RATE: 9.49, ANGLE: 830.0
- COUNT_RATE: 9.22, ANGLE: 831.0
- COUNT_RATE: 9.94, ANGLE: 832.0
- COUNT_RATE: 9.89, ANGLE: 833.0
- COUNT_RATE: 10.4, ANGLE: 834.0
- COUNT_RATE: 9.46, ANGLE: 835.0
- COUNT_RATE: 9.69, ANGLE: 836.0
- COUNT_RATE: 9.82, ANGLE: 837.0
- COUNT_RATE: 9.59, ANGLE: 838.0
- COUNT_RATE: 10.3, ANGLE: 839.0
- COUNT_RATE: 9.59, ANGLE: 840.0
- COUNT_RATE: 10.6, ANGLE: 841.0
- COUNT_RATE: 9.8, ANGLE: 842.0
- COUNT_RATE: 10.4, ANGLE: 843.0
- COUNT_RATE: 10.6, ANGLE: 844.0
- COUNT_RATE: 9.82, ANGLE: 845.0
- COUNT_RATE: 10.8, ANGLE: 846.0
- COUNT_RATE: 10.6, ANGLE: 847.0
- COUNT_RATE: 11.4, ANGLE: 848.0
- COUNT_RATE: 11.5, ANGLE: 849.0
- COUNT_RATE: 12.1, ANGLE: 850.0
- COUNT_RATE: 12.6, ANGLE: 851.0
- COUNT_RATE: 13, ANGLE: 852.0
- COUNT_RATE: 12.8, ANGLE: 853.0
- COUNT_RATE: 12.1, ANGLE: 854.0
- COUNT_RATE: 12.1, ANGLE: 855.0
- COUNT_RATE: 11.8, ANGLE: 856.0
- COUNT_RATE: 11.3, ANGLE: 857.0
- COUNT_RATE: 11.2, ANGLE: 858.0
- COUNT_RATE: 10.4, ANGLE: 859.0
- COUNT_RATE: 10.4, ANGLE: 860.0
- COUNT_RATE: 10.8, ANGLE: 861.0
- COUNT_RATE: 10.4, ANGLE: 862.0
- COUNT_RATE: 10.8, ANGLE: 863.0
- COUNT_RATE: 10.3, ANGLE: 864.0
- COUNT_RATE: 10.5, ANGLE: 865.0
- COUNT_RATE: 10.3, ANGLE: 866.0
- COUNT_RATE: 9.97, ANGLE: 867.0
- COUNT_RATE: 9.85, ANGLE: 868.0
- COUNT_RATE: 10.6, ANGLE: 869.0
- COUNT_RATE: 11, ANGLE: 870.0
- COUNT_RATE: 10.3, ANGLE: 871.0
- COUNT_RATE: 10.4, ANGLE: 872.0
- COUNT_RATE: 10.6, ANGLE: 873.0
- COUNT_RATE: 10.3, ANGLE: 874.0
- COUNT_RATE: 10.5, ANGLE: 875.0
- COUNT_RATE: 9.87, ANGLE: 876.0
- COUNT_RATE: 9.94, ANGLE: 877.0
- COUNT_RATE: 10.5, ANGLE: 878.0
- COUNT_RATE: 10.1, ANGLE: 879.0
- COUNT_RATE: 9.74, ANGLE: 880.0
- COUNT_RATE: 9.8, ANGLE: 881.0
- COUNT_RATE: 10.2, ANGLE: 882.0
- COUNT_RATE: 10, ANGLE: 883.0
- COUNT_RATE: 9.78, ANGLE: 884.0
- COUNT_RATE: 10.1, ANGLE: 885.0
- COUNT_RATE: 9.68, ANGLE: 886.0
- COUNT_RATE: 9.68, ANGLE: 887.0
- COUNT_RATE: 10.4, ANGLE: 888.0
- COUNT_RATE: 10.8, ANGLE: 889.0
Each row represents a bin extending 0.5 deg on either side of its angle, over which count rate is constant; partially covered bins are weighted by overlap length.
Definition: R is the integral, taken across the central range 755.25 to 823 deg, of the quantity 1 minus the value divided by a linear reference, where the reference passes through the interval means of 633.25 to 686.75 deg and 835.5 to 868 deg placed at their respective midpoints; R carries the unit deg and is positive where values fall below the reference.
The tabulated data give 4.7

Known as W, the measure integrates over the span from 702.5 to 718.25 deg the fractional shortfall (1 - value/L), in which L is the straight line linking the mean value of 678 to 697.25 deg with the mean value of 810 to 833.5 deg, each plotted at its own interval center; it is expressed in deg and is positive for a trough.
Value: -1.1 deg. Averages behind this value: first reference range 12.2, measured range 12.6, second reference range 9.73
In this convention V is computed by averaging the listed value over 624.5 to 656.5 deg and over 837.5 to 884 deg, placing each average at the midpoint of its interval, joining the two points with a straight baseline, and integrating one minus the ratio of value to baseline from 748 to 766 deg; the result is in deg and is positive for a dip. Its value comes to 2.85 deg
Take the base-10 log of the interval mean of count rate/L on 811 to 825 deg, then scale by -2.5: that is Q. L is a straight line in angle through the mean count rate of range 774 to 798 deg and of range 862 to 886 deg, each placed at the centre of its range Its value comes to 0.15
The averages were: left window 11.8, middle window 9.81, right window 10.2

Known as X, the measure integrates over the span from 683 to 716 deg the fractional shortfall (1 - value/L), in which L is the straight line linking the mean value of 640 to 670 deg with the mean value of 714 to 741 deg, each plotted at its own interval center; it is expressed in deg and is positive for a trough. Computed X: 1.9 deg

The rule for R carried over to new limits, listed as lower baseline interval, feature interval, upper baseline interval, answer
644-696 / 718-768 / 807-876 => -0.9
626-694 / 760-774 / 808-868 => 1.7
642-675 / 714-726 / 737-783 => -0.7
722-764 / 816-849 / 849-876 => 4.2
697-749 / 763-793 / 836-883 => 1.6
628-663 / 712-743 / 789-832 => -3.4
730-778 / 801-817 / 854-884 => 0.8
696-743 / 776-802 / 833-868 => 0.2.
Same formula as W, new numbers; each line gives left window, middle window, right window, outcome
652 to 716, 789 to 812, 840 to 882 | 0.8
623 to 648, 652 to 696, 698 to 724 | 1.4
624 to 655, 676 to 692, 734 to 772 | 0.6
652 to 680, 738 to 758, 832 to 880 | -0.9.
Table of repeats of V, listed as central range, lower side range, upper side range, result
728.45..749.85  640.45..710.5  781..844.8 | -3.28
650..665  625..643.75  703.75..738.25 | -0.07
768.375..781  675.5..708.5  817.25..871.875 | -0.50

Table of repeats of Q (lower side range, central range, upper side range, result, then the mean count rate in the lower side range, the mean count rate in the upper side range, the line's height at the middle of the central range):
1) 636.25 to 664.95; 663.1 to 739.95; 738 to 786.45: -0.01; 13.3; 11.5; 12.5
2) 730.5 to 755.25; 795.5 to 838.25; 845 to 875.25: 0.16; 13.1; 11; 11.8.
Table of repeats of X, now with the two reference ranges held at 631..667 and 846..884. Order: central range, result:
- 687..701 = 0.3 deg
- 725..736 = -0.6 deg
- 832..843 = 1.2 deg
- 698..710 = 0.1 deg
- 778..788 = -0.4 deg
